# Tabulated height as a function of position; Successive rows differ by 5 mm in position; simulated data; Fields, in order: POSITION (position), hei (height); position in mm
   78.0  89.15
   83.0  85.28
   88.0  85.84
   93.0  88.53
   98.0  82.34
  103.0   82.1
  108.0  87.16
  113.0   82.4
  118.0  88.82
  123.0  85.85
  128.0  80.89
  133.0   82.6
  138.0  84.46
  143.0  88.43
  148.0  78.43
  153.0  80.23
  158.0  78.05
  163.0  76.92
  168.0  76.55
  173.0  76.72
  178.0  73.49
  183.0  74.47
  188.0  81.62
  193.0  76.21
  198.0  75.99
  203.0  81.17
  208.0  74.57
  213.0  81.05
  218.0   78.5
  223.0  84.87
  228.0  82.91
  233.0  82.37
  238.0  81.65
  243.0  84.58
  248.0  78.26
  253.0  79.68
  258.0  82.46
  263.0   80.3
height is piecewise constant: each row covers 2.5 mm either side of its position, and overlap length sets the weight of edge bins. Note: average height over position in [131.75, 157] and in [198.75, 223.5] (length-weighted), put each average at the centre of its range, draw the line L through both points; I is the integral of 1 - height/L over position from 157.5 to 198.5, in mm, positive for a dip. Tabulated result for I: 2.18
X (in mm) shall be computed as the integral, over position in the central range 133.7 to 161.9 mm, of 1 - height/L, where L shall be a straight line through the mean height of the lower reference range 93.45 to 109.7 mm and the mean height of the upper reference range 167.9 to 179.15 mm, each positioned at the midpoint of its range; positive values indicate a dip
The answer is -1.1 mm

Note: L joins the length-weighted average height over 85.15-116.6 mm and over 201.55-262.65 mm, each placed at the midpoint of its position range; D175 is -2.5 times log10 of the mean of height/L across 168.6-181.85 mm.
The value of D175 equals 0.102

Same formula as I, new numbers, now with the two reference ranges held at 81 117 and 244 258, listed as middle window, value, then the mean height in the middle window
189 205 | 0.8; 78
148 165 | 1.0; 78.4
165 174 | 0.7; 76.6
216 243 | -0.5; 82.4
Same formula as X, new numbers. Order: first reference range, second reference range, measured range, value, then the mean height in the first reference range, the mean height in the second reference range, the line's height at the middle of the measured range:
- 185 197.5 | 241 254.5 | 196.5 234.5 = -0.42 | 78.3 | 80.8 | 79.4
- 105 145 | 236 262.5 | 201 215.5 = 0.64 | 85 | 81.2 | 82.5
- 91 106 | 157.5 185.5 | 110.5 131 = -0.68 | 84.3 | 75.9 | 81.7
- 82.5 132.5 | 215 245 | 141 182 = 2.66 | 84.8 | 82.4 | 83.8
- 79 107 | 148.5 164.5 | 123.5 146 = -0.93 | 85.2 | 78.5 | 80.8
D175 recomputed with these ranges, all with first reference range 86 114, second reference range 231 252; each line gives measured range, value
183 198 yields 0.07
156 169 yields 0.08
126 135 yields 0.03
